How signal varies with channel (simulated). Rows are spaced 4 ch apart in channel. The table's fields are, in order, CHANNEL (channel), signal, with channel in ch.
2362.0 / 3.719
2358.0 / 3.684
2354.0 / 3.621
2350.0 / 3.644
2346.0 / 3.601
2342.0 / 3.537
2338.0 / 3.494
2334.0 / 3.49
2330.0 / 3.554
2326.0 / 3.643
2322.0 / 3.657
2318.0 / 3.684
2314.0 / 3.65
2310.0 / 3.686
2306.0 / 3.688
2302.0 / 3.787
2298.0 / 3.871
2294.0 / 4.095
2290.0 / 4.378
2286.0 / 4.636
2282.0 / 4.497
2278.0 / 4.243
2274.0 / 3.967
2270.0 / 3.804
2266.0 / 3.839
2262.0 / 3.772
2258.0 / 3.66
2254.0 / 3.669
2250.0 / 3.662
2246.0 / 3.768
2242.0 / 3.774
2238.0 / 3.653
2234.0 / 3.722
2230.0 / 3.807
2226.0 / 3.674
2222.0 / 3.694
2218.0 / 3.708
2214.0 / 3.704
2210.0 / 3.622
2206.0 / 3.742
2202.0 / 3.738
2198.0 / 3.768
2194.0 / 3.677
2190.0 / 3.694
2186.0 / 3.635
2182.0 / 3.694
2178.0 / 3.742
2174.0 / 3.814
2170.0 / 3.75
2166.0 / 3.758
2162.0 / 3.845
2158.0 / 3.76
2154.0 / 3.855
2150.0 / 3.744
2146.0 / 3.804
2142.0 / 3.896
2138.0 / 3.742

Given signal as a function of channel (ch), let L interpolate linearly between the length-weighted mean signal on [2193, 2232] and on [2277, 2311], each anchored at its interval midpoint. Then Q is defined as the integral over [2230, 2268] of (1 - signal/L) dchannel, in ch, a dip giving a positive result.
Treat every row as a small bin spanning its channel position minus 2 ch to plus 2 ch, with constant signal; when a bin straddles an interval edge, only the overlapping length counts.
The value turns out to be 1.6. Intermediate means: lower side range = 3.71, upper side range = 4.11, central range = 3.73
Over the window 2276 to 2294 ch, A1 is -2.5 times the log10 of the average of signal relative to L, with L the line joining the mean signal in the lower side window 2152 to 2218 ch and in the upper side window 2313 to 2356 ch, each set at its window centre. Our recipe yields -0.21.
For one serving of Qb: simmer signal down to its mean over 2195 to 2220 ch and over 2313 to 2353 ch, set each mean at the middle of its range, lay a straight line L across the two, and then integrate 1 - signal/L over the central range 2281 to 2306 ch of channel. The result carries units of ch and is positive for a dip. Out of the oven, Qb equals -3.6 ch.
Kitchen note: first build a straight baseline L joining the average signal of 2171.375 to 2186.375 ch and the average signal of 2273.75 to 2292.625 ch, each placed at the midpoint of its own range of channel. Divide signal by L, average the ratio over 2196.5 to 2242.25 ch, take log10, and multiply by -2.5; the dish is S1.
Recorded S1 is 0.07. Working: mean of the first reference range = 3.73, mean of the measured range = 3.71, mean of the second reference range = 4.37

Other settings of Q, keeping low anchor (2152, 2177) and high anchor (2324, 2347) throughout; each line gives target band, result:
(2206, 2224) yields 0.2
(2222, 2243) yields -0.1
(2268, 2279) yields -1.0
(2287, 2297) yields -1.7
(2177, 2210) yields 0.4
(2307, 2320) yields -0.3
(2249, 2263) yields -0.1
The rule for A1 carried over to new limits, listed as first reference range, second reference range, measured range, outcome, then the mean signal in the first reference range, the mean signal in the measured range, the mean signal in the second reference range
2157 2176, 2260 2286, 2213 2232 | 0.06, 3.79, 3.72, 4.07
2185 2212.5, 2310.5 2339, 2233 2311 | -0.08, 3.7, 3.91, 3.6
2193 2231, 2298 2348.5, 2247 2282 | -0.05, 3.71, 3.86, 3.63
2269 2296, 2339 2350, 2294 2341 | 0.06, 4.25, 3.67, 3.58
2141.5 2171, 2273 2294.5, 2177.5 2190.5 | 0.07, 3.8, 3.69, 4.33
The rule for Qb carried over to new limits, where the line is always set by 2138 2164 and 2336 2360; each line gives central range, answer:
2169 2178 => 0.0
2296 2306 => -0.4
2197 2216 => 0.2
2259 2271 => -0.3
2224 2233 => 0.0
